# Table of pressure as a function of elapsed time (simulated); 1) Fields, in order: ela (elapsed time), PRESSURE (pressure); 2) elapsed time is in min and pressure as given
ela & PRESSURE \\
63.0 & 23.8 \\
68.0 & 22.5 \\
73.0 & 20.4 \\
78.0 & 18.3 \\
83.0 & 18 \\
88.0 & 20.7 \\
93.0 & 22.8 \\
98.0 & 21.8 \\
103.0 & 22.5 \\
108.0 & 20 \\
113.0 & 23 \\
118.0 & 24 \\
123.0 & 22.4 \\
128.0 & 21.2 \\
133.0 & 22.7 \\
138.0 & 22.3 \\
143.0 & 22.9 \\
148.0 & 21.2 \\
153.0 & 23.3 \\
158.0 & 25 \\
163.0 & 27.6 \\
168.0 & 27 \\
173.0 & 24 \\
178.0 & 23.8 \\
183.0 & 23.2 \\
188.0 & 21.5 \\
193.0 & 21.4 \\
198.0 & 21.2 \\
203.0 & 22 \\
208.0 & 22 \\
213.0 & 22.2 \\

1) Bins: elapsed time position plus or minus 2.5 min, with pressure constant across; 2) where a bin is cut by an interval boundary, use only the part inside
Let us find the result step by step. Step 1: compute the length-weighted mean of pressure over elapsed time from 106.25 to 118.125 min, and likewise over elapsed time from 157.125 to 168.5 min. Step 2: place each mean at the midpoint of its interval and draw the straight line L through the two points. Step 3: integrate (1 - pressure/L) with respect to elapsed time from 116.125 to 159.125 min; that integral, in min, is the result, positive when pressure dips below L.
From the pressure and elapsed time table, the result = 3.0 min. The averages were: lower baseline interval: 22.1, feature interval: 22.7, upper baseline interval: 26.7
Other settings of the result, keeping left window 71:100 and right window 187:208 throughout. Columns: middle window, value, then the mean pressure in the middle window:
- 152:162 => -1.7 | 24.8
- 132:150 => -1.1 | 22.3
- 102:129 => -2.1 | 22.2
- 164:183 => -3.2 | 24.9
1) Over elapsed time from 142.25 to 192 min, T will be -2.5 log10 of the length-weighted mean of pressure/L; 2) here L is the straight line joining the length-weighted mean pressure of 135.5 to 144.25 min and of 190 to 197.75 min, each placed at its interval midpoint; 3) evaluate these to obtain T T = -0.093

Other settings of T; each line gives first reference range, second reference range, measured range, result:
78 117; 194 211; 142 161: -0.09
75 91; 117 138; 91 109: -0.08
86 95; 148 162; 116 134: 0.02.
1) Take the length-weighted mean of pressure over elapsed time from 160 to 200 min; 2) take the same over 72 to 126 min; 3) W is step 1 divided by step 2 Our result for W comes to 1.12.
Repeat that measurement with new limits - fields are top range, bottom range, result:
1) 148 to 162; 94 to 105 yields 1.08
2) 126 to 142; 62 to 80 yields 1.05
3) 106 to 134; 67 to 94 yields 1.10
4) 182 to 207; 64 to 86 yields 1.08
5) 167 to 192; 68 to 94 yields 1.17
